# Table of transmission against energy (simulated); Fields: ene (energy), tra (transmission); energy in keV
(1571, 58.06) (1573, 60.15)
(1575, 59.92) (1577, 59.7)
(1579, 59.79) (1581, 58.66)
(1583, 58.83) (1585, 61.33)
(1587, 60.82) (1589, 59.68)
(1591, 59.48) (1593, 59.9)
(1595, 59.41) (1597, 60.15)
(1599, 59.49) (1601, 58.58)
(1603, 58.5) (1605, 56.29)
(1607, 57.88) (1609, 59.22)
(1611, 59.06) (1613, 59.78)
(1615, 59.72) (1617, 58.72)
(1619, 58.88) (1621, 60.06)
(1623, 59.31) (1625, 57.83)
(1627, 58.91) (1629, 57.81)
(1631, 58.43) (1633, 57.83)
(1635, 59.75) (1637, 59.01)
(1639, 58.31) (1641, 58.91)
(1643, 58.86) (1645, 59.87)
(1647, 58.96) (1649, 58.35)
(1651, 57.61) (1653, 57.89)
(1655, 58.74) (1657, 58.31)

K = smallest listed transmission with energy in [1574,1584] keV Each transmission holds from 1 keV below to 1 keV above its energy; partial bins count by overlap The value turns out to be 58.66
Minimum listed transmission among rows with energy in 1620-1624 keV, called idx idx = 59.31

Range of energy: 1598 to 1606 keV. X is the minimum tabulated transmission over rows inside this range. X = 56.29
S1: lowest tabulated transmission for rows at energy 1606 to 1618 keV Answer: 57.88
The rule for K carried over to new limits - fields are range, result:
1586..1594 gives 59.48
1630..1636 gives 57.83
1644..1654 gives 57.61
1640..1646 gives 58.86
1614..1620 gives 58.72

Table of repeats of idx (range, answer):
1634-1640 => 58.31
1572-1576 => 59.92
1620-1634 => 57.81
